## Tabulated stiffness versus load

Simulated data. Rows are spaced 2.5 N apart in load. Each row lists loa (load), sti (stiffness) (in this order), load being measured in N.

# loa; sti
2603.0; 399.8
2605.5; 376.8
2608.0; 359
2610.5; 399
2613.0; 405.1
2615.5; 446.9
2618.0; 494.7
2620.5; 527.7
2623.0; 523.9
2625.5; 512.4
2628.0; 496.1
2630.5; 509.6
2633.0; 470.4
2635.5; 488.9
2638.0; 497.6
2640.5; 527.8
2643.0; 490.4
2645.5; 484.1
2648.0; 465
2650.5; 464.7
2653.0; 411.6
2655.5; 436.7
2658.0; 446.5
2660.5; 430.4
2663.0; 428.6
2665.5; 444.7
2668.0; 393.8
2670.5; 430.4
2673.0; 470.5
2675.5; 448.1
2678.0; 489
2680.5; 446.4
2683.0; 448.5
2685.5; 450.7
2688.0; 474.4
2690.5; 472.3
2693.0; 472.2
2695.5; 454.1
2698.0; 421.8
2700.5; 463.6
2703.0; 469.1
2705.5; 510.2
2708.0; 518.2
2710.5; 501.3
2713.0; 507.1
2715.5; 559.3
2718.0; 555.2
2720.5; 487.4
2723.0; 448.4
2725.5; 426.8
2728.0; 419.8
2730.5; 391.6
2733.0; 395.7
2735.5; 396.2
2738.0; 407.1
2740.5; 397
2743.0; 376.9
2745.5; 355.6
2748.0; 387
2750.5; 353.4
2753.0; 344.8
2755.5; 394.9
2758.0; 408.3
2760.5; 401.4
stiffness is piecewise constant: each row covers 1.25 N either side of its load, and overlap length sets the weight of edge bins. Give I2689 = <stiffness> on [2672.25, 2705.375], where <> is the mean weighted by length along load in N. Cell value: 462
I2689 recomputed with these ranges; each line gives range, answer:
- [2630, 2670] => 460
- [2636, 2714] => 464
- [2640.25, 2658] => 464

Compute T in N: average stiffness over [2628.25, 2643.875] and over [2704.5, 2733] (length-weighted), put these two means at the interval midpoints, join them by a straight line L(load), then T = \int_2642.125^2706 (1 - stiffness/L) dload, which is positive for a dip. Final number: 4.66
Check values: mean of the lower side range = 498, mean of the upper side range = 480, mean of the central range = 454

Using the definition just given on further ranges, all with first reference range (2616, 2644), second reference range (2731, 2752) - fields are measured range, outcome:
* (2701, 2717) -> -3.5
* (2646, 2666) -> 1.4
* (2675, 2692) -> -0.6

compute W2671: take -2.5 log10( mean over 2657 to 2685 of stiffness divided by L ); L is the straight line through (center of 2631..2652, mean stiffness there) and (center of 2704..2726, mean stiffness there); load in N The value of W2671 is 0.12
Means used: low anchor 486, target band 444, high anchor 504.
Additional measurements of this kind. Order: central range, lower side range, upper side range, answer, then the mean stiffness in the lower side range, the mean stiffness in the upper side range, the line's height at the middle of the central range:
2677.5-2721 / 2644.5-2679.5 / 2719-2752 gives -0.14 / 446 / 404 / 425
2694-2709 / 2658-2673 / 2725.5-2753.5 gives -0.15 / 431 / 387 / 410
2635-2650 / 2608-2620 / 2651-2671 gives -0.14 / 434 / 429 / 431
